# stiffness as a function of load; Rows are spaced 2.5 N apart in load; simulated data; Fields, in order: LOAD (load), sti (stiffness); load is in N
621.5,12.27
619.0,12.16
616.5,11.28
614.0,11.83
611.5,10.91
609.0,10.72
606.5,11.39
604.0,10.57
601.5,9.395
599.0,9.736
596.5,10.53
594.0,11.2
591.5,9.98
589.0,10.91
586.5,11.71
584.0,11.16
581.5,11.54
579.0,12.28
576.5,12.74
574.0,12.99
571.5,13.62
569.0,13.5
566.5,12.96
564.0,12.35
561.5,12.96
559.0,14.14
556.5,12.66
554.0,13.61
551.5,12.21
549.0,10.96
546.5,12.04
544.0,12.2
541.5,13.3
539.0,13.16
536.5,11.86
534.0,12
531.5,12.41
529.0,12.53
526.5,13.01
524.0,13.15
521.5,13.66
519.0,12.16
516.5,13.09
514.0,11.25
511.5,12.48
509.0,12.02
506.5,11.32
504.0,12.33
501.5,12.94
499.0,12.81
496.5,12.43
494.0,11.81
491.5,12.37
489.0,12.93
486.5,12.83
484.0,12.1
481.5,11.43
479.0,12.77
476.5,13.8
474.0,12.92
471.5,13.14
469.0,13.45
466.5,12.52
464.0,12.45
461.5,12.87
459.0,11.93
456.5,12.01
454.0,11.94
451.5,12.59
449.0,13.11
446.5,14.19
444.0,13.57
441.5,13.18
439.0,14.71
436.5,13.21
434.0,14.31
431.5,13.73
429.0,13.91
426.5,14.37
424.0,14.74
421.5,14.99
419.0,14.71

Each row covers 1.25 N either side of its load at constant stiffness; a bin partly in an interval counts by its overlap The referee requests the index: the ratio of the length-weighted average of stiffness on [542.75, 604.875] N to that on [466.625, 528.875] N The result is 0.95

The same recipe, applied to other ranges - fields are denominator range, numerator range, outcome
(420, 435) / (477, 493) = 0.87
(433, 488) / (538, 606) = 0.93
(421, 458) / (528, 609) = 0.88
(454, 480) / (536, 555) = 0.97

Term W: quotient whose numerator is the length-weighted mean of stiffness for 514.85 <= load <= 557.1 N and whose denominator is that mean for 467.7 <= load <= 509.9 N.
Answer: 1.00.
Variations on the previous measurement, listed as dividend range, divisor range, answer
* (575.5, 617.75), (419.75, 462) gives 0.82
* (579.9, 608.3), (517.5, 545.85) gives 0.85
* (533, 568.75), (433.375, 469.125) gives 0.97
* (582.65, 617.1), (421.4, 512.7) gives 0.83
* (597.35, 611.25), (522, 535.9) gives 0.82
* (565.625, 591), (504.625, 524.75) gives 0.99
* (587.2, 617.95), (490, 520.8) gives 0.87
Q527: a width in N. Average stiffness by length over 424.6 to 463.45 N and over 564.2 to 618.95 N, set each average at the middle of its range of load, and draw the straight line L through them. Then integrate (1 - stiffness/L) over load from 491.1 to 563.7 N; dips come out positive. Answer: -1.3 N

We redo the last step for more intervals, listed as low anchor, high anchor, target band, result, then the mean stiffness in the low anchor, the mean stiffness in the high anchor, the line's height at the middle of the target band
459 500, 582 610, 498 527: -1.0 N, 12.6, 10.7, 12.1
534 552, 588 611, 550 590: -4.1 N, 12.2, 10.5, 11.4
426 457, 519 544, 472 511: 1.8 N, 13.5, 12.7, 13.1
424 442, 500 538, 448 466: 1.5 N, 14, 12.4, 13.6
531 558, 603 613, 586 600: 0.8 N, 12.4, 10.9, 11.3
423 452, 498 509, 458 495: 0.8 N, 13.8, 12.3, 12.9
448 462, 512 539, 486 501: -0.1 N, 12.4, 12.5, 12.5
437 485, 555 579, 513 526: 0.3 N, 12.9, 13.1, 13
